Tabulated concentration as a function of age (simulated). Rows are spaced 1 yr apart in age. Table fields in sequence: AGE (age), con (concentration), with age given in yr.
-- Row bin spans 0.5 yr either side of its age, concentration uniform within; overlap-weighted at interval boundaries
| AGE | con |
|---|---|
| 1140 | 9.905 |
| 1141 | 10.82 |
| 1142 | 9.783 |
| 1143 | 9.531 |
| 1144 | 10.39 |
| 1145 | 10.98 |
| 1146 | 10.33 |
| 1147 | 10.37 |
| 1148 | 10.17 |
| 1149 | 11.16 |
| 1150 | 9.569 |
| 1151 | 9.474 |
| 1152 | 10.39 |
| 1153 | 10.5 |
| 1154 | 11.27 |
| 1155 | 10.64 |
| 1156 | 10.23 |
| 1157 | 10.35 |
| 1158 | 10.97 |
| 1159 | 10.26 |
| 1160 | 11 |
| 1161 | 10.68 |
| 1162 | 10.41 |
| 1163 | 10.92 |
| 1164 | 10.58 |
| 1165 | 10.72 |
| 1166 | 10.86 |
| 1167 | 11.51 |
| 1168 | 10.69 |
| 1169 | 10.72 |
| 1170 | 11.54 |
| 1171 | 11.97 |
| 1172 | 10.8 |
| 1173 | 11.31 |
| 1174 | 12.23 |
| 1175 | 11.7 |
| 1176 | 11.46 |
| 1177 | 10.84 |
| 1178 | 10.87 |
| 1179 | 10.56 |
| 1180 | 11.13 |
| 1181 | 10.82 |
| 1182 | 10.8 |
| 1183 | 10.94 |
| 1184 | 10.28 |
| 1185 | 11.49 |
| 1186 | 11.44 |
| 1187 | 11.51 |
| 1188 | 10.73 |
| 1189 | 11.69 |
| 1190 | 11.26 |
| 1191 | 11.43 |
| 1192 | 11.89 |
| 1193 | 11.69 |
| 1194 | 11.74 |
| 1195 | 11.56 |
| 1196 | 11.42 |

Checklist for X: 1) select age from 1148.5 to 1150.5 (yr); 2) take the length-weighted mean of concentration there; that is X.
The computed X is 10.4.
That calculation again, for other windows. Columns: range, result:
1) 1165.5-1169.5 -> 10.9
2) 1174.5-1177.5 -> 11.3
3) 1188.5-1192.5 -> 11.6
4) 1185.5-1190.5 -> 11.3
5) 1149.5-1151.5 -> 9.52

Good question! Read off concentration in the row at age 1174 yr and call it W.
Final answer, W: 12.23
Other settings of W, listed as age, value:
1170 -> 11.54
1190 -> 11.26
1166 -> 10.86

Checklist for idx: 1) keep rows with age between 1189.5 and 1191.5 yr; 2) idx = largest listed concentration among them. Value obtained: 11.43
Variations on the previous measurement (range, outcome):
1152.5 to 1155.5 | 11.27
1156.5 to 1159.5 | 10.97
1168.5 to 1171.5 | 11.97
